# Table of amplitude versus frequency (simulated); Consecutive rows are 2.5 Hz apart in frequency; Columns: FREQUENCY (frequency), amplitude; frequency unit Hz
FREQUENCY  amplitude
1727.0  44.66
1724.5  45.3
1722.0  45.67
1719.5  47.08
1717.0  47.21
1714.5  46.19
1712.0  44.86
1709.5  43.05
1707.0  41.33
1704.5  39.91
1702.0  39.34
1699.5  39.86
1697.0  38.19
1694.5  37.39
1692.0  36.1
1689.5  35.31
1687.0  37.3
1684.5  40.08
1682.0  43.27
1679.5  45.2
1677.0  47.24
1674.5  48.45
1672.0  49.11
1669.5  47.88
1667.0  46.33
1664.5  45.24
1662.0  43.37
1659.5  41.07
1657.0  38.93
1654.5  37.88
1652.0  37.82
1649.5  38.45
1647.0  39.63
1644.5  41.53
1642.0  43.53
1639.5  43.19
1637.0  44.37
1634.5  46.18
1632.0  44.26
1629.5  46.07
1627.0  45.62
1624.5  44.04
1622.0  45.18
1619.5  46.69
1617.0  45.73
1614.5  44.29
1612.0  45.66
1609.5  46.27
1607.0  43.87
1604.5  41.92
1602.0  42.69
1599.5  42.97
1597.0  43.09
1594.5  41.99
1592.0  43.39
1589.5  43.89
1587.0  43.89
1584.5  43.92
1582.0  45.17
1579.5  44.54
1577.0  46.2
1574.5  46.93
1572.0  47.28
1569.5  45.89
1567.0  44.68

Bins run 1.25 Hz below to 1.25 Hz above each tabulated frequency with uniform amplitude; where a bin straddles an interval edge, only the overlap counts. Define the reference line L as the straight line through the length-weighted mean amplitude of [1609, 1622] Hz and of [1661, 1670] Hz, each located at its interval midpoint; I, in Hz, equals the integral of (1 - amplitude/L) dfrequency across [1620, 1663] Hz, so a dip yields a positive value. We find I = 2.9 Hz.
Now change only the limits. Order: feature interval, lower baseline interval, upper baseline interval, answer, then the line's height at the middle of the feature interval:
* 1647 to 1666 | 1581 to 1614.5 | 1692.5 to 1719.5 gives 1.01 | 42.7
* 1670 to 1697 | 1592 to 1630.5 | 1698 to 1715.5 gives 0.40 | 42.5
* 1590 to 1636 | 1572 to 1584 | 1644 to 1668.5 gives -0.84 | 43.7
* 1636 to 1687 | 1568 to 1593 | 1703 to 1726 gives 1.98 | 44.7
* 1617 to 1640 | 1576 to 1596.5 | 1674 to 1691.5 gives -1.10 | 43.1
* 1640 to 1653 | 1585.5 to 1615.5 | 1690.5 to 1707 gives 0.28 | 41.3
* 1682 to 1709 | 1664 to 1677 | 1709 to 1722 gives 4.49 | 46.6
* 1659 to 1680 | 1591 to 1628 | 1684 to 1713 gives -2.71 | 40.9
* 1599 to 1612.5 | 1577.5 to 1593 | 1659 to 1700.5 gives 0.00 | 43.9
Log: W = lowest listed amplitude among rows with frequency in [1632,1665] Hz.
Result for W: 37.82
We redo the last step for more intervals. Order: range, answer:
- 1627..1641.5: 43.19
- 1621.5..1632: 44.04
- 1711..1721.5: 44.86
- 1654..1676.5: 37.88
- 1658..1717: 35.31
